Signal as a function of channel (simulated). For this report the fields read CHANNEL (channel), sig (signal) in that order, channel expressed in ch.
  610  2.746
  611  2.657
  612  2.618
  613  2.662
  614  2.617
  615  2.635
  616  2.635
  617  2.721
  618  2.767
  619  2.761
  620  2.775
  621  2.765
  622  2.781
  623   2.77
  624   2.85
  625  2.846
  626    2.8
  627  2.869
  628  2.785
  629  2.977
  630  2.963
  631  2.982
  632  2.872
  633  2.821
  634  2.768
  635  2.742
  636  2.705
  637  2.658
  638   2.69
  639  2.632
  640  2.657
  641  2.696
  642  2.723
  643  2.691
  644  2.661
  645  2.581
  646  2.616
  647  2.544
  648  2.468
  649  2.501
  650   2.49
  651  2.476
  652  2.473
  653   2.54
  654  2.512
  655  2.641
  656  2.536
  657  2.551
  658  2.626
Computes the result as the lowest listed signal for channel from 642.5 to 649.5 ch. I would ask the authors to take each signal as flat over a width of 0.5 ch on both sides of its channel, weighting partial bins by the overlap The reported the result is 2.468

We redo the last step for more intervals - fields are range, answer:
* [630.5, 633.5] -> 2.821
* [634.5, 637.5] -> 2.658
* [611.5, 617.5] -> 2.617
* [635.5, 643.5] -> 2.632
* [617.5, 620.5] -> 2.761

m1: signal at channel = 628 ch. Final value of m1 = 2.785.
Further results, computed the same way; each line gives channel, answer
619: 2.761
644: 2.661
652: 2.473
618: 2.767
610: 2.746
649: 2.501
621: 2.765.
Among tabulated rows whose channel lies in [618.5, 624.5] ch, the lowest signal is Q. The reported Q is 2.761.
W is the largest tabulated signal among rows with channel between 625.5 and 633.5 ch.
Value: 2.982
